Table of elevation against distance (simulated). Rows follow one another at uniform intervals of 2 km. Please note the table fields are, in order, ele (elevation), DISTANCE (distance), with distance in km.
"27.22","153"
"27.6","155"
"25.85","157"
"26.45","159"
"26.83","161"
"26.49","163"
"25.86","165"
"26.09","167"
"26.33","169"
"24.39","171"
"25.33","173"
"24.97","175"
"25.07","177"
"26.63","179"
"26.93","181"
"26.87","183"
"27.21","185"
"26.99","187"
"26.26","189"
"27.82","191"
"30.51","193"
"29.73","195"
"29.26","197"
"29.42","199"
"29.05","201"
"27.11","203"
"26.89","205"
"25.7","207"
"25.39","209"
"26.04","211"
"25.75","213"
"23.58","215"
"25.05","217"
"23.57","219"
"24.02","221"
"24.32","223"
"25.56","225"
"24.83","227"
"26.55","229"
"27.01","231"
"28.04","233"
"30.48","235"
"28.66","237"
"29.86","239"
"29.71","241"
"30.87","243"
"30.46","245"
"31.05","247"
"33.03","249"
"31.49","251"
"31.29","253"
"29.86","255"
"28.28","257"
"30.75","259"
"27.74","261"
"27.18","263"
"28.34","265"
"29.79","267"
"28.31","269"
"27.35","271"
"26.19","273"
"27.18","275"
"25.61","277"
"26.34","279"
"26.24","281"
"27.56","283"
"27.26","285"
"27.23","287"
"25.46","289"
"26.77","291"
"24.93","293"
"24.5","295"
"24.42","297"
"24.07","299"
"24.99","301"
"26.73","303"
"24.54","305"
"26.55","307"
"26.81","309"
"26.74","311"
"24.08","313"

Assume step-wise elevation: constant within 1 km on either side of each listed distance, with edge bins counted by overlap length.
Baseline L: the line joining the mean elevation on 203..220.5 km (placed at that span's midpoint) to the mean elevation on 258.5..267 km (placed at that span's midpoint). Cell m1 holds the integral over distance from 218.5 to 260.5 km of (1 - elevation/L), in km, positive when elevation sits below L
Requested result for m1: -2.3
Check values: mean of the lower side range 25.3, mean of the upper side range 28.5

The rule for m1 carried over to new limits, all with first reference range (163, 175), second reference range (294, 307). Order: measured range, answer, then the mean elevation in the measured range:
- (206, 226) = 0.4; 24.9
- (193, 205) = -1.6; 28.9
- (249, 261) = -2.4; 30.3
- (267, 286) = -1.5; 27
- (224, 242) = -1.8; 27.9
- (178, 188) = -0.5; 26.9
